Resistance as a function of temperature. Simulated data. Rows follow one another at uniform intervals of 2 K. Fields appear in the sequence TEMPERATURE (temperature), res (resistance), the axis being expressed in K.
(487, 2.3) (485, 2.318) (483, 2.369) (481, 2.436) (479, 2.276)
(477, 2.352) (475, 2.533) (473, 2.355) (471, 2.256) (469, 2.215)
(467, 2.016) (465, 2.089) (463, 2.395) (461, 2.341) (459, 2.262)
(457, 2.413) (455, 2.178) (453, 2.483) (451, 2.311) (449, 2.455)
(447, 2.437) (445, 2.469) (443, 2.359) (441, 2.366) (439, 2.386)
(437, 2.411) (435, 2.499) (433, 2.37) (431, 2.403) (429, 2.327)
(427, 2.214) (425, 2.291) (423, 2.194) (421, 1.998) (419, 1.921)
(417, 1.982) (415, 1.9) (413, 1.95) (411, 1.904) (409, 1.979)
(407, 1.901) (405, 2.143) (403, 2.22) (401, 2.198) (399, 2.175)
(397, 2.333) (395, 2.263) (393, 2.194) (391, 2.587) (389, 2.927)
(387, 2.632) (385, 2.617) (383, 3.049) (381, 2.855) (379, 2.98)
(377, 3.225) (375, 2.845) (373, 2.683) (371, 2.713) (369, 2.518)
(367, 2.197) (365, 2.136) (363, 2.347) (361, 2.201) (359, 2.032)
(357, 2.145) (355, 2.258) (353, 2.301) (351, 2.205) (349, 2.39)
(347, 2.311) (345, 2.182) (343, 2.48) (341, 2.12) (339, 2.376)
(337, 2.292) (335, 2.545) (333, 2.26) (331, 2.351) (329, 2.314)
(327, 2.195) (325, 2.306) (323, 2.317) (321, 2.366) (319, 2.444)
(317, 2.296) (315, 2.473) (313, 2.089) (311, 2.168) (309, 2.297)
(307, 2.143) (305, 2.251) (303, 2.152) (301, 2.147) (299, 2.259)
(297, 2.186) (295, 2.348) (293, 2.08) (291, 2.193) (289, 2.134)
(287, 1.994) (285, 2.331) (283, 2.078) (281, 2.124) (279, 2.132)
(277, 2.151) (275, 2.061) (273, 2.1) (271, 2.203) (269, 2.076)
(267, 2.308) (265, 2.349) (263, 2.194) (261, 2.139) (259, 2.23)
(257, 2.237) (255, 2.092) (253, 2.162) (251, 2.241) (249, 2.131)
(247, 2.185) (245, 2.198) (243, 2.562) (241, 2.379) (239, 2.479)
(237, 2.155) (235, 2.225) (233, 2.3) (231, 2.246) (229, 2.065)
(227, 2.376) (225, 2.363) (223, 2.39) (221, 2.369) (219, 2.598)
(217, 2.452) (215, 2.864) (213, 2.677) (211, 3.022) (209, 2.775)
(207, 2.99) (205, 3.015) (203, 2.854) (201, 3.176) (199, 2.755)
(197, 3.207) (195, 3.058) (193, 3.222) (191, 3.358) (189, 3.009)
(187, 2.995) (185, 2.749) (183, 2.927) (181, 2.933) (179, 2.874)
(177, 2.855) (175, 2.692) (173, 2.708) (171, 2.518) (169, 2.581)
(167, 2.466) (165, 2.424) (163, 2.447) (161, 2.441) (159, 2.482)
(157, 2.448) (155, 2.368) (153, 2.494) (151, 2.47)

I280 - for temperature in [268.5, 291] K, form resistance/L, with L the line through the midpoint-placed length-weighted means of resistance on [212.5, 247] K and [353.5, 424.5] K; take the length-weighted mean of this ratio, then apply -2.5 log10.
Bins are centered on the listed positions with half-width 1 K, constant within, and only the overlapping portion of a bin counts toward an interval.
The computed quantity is 0.12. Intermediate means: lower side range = 2.38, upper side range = 2.35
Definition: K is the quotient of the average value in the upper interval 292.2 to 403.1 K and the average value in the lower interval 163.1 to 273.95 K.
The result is 0.93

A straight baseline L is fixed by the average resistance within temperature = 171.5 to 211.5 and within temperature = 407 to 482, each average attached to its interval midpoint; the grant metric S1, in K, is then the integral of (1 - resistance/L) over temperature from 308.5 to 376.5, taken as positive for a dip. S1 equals 5.4 K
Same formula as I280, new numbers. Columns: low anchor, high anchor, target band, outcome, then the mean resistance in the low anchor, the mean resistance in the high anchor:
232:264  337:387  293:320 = 0.054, 2.24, 2.47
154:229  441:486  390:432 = 0.126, 2.73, 2.33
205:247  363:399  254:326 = 0.150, 2.48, 2.61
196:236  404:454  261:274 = 0.155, 2.64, 2.23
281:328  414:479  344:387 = -0.108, 2.23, 2.29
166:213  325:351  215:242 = 0.165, 2.9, 2.31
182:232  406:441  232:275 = 0.186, 2.78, 2.16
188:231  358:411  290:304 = 0.189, 2.78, 2.45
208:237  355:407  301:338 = 0.084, 2.47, 2.47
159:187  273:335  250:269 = 0.078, 2.67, 2.22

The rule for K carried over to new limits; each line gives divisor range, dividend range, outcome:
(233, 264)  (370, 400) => 1.19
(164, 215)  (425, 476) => 0.81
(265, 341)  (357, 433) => 1.05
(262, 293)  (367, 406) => 1.19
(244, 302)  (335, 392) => 1.14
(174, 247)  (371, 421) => 0.89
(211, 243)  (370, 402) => 1.09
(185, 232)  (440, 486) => 0.84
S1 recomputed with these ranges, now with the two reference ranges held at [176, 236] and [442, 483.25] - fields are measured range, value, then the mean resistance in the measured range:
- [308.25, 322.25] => 1.47 K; 2.31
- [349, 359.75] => 1.29 K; 2.21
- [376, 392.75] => -2.49 K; 2.83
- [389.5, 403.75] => 0.80 K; 2.31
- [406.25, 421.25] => 2.94 K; 1.94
